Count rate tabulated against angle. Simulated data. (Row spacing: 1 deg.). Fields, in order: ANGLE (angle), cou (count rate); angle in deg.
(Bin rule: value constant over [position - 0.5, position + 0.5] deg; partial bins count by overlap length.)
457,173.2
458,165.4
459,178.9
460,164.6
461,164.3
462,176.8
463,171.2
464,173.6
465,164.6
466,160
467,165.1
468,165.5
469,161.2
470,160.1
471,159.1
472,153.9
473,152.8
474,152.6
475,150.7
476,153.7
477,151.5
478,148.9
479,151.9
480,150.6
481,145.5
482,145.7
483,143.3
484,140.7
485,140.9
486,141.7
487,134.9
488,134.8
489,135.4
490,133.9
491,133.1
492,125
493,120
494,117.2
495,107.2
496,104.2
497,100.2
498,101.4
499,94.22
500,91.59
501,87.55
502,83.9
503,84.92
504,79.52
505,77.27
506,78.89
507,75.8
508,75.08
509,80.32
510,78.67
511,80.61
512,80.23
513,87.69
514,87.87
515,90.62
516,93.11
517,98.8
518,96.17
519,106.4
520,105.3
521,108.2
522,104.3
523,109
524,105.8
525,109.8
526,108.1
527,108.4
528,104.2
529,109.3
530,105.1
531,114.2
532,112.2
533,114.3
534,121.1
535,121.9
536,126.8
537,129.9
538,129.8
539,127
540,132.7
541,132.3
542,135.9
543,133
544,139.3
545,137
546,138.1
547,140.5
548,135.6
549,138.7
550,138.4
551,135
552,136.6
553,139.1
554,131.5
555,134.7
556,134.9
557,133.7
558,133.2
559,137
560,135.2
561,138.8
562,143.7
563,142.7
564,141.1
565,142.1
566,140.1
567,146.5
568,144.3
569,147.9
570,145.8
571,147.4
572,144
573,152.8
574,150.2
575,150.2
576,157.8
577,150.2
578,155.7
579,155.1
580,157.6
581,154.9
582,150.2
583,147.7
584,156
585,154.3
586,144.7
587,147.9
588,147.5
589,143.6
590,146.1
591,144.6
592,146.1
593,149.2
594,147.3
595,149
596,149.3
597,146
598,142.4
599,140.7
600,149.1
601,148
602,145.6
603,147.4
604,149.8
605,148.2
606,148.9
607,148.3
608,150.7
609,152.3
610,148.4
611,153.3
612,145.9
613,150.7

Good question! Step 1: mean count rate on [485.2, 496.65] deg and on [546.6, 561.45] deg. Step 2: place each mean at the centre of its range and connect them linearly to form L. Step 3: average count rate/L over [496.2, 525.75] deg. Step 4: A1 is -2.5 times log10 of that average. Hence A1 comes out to 0.37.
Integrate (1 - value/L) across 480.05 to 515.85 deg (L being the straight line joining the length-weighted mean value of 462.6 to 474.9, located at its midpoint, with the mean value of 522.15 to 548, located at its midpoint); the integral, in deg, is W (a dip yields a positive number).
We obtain 9.4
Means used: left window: 161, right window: 122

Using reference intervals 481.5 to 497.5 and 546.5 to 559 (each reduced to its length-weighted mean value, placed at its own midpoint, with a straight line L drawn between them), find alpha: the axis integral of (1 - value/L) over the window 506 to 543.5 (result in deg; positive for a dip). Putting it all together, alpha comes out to 7.6 deg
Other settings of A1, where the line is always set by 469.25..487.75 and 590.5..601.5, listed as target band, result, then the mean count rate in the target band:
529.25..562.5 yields 0.13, 131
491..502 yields 0.37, 105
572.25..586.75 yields -0.04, 152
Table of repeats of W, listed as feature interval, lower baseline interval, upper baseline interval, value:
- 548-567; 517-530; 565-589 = -0.6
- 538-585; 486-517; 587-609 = -4.8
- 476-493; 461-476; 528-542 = 1.3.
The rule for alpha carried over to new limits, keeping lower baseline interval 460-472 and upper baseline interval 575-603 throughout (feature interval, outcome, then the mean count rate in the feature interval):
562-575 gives 0.5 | 146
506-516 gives 4.8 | 82.3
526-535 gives 2.6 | 112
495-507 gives 5.3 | 89.6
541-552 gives 1.3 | 137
